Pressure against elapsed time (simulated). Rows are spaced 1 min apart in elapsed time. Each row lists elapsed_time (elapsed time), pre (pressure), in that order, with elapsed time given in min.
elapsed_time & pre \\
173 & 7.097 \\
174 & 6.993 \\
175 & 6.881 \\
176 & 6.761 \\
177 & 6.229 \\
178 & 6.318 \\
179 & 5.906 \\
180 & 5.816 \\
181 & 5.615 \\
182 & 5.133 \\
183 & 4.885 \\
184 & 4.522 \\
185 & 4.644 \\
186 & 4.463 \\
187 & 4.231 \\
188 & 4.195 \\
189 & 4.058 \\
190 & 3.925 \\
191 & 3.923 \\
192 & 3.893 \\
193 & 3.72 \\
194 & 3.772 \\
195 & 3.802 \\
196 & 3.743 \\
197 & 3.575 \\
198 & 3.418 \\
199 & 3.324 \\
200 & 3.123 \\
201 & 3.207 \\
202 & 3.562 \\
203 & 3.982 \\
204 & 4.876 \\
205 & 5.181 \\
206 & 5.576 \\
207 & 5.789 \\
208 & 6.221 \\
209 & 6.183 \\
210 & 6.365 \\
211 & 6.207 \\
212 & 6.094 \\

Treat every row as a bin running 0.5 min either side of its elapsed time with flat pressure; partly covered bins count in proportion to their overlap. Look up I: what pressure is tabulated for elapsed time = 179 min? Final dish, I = 5.906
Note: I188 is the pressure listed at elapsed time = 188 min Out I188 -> 4.195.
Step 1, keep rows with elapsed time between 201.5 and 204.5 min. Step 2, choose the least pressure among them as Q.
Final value 3.562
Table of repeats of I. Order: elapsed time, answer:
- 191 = 3.923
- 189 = 4.058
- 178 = 6.318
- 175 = 6.881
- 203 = 3.982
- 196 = 3.743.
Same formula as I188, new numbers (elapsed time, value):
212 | 6.094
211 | 6.207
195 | 3.802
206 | 5.576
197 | 3.575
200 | 3.123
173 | 7.097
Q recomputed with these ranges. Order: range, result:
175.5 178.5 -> 6.229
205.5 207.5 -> 5.576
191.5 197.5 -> 3.575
